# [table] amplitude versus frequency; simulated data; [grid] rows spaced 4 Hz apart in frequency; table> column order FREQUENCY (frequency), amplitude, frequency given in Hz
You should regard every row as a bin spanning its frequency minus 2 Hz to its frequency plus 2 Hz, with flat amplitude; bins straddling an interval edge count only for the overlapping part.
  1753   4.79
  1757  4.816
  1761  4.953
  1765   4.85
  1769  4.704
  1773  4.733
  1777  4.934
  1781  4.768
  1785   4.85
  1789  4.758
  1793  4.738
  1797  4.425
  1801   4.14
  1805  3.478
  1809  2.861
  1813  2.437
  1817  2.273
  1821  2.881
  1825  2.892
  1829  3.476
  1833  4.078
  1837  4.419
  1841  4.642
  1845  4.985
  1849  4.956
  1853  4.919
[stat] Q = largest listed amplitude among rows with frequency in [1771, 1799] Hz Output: 4.934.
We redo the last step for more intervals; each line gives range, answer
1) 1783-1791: 4.85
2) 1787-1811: 4.758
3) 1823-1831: 3.476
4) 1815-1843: 4.642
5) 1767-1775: 4.733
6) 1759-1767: 4.953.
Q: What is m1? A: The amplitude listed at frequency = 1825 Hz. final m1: 2.892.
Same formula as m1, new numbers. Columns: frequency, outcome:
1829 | 3.476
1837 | 4.419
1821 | 2.881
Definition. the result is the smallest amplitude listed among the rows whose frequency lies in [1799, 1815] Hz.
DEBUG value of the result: 2.437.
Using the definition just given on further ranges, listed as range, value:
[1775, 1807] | 3.478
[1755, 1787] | 4.704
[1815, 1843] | 2.273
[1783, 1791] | 4.758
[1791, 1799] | 4.425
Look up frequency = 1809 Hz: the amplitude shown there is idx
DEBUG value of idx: 2.861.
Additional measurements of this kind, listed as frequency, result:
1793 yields 4.738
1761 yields 4.953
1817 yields 2.273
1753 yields 4.79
